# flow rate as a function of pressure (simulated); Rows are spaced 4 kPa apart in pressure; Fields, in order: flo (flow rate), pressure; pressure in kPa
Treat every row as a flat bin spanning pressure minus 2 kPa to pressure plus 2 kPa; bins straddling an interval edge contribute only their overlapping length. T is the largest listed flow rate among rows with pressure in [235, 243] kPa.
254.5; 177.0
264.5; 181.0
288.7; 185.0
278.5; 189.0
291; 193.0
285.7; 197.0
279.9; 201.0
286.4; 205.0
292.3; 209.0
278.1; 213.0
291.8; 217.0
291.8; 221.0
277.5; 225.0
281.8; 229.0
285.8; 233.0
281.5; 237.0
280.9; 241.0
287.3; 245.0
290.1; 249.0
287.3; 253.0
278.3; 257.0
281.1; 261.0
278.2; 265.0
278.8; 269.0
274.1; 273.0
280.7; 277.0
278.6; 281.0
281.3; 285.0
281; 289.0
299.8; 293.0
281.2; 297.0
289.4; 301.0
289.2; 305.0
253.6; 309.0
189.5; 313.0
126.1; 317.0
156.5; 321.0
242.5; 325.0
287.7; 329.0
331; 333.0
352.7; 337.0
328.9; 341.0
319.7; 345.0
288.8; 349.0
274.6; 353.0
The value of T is 281.5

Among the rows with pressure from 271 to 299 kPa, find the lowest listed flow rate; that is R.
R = 274.1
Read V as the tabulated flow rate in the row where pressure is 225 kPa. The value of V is 277.5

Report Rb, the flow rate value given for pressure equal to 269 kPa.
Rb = 278.8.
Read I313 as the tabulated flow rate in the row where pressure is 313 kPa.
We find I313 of 189.5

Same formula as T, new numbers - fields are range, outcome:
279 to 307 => 299.8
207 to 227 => 292.3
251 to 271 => 287.3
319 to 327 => 242.5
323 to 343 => 352.7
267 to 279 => 280.7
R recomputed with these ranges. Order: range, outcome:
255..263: 278.3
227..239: 281.5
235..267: 278.2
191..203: 279.9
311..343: 126.1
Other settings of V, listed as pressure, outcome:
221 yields 291.8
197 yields 285.7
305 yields 289.2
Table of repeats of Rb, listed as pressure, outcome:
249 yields 290.1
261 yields 281.1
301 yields 289.4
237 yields 281.5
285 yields 281.3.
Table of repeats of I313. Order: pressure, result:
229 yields 281.8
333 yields 331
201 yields 279.9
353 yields 274.6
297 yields 281.2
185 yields 288.7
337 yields 352.7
